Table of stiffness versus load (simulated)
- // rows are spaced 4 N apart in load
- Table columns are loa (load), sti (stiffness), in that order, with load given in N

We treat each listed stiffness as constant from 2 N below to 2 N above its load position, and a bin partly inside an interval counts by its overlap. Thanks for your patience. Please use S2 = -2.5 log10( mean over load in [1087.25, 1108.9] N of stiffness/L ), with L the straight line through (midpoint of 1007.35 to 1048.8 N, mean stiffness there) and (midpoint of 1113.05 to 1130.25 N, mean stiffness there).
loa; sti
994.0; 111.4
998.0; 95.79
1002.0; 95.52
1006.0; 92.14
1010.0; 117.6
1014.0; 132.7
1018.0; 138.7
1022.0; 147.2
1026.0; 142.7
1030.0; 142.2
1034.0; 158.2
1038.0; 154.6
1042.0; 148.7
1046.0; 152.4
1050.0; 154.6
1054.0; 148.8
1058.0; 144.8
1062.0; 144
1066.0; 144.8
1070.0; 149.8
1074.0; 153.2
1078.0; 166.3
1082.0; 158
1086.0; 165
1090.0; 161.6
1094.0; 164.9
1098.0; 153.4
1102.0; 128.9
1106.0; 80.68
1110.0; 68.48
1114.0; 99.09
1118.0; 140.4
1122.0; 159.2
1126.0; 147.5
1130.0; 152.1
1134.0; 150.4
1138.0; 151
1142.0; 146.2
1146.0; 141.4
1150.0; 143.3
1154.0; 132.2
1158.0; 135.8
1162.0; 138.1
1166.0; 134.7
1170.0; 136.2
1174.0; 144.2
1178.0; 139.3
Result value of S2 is 0.04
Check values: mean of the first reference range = 143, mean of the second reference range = 141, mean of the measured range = 136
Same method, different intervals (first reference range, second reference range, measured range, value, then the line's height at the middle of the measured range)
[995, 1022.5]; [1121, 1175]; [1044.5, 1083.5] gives -0.197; 126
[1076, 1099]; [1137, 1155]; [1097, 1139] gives 0.174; 152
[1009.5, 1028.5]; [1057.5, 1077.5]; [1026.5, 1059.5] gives -0.053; 143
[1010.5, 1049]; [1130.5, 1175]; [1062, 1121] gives 0.037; 143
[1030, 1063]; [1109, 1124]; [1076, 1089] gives -0.207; 135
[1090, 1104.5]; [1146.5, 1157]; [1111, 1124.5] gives 0.125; 145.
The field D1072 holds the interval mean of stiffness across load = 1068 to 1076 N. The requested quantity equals 152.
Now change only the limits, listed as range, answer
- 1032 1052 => 154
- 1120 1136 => 152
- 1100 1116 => 94.3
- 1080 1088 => 162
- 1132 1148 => 147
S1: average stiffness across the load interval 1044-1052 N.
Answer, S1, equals 154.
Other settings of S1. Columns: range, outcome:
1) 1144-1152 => 142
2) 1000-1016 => 109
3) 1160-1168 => 136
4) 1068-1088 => 158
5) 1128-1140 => 151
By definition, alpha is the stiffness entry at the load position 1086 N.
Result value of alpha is 165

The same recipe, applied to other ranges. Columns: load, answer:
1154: 132.2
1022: 147.2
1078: 166.3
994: 111.4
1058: 144.8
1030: 142.2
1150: 143.3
